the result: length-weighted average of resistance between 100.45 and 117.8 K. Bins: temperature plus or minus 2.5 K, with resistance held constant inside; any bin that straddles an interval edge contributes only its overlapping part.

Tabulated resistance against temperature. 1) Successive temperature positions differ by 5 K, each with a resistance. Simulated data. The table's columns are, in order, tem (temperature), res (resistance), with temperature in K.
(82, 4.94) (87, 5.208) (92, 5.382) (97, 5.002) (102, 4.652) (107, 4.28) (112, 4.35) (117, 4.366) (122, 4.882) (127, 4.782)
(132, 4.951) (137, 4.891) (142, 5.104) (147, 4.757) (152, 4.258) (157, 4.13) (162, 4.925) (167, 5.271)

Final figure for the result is 4.4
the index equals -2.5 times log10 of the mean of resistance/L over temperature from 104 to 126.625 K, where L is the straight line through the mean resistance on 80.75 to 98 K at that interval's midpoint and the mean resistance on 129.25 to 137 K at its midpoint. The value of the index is 0.118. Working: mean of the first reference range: 5.16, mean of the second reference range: 4.93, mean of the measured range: 4.5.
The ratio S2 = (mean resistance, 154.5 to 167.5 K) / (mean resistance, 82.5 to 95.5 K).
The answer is 0.90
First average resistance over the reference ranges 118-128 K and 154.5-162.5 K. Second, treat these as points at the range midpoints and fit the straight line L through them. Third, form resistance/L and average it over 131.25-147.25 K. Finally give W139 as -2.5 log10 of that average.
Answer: -0.08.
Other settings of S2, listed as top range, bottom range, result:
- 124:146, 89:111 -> 1.02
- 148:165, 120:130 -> 0.93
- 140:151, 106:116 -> 1.12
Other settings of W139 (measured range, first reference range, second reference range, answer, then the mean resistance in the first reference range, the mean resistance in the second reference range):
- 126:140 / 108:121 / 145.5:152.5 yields -0.095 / 4.41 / 4.54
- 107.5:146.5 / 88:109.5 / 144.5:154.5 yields -0.018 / 4.86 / 4.51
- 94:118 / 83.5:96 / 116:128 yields 0.093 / 5.23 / 4.7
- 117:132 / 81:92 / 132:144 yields 0.057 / 5.16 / 4.98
